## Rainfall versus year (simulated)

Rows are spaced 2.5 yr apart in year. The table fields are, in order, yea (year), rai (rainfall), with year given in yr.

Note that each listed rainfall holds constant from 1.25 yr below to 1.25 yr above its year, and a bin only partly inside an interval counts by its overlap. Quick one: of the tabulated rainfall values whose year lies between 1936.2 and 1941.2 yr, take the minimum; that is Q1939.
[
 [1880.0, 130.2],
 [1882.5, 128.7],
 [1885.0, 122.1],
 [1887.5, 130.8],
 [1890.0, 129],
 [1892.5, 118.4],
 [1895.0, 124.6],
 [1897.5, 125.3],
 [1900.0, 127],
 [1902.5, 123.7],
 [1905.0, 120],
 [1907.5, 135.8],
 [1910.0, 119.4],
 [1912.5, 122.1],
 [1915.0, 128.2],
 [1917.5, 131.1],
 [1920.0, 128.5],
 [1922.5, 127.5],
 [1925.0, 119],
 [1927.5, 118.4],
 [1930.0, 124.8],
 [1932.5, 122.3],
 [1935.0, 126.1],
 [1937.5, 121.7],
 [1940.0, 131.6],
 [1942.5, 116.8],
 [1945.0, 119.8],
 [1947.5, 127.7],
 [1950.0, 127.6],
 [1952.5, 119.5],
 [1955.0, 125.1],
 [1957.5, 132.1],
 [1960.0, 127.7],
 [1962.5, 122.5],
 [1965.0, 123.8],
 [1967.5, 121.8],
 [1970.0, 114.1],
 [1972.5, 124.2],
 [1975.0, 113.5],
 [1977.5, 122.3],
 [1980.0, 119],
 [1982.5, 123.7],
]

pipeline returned 121.7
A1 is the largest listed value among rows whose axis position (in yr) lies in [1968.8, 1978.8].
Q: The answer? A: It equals 124.2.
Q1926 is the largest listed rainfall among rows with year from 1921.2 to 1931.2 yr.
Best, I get 127.5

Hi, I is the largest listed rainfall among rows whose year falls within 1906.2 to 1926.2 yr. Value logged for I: 135.8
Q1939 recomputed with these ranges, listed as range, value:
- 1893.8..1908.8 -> 120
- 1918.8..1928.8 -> 118.4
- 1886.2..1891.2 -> 129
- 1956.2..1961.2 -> 127.7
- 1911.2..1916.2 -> 122.1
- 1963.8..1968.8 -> 121.8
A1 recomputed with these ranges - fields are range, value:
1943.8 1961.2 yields 132.1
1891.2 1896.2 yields 124.6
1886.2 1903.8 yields 130.8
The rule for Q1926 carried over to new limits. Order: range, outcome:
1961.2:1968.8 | 123.8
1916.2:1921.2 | 131.1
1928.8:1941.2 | 131.6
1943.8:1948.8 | 127.7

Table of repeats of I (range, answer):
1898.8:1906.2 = 127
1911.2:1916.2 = 128.2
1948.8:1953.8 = 127.6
